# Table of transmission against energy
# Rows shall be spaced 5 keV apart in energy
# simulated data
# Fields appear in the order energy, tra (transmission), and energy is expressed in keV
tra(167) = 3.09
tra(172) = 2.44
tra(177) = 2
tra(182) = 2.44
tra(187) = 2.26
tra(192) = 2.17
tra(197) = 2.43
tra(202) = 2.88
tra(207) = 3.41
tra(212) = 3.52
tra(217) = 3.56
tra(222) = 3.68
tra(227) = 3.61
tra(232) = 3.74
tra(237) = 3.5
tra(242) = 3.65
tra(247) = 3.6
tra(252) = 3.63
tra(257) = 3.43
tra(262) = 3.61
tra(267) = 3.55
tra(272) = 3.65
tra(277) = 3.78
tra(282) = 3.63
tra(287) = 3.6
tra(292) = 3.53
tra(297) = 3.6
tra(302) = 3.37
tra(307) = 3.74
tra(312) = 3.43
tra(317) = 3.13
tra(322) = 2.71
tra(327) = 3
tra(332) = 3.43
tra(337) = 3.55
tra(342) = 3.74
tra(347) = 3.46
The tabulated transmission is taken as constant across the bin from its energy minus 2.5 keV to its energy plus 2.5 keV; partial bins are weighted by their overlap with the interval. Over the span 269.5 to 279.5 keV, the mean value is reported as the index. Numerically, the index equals 3.71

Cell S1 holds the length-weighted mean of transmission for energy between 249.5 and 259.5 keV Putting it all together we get 3.53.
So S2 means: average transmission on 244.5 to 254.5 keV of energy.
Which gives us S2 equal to 3.61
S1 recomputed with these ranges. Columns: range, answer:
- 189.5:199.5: 2.3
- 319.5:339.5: 3.17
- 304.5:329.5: 3.2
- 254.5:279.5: 3.6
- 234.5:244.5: 3.58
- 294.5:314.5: 3.54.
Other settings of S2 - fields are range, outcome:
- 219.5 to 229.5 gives 3.65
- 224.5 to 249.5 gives 3.62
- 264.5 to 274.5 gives 3.6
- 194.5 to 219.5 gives 3.16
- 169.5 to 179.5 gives 2.22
